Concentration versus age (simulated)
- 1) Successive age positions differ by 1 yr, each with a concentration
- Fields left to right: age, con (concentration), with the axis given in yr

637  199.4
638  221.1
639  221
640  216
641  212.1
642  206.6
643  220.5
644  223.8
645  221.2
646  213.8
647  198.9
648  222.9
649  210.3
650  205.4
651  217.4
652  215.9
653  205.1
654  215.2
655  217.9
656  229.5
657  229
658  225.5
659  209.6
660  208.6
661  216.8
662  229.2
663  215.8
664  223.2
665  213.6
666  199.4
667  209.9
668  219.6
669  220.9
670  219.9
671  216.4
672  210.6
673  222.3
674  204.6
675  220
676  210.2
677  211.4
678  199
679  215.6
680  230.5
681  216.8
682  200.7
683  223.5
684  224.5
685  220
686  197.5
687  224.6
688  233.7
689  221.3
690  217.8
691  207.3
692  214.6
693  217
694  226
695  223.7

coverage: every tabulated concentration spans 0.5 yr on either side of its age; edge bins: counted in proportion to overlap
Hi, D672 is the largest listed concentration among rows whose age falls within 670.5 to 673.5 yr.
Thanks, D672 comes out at 222.3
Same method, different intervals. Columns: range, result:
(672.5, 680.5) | 230.5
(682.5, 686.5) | 224.5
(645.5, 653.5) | 222.9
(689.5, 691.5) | 217.8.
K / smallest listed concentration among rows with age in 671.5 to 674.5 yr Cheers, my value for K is 204.6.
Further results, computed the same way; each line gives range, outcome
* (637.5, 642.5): 206.6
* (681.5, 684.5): 200.7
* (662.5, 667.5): 199.4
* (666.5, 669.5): 209.9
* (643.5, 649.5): 198.9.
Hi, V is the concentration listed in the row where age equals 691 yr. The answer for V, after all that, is 207.3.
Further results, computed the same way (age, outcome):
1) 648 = 222.9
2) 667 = 209.9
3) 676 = 210.2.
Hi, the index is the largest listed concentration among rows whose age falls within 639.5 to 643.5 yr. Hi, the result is 220.5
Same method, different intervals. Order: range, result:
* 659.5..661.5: 216.8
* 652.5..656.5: 229.5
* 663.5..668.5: 223.2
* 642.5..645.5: 223.8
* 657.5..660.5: 225.5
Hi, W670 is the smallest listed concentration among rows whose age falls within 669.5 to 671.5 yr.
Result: 216.4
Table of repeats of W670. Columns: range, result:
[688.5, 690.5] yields 217.8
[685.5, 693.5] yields 197.5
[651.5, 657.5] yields 205.1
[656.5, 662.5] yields 208.6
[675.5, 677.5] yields 210.2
